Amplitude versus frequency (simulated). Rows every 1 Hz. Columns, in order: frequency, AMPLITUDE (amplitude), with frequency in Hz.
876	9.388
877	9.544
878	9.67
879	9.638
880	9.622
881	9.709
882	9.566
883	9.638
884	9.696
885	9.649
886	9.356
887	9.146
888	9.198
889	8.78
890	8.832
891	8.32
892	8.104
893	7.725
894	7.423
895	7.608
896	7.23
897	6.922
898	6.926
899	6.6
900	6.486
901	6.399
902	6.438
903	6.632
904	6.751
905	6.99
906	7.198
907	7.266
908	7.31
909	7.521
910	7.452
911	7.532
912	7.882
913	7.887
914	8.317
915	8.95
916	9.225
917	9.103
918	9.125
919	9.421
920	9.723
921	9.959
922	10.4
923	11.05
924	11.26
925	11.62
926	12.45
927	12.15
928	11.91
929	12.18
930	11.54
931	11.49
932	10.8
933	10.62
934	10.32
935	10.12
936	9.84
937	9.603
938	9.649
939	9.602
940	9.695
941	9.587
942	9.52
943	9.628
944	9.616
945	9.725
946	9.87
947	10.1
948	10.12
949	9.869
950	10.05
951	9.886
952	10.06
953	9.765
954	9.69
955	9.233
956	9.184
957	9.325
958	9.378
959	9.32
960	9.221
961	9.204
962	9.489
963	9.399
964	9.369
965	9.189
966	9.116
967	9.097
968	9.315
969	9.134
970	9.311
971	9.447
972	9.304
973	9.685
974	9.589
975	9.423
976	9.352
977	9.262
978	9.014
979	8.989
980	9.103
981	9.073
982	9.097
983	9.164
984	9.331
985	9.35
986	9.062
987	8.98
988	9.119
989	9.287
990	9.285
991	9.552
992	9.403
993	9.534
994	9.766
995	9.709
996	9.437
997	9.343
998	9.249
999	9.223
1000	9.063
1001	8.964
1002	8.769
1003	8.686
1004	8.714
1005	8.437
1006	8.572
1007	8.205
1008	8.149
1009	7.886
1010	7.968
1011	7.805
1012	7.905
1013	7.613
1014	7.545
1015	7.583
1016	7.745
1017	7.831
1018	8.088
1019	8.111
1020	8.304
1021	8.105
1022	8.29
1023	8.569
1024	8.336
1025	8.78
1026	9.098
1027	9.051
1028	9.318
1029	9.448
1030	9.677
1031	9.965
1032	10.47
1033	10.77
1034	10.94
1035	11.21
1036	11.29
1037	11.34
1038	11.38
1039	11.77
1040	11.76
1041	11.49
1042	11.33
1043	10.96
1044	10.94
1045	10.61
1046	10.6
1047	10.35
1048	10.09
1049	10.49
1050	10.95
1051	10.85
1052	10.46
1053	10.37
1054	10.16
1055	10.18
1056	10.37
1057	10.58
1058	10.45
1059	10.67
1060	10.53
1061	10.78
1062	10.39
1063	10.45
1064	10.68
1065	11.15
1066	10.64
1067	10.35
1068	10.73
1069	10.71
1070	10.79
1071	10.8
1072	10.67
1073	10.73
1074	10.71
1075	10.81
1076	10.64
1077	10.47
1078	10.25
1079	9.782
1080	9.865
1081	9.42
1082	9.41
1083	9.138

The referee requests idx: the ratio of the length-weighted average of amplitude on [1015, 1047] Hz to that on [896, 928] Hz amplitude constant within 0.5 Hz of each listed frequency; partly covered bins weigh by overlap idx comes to 1.2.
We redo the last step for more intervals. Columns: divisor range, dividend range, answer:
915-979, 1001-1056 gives 0.96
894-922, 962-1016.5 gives 1.15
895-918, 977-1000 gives 1.24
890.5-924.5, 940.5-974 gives 1.19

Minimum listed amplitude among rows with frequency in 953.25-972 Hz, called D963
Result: 9.097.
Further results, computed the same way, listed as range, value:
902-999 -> 6.438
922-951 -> 9.52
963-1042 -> 7.545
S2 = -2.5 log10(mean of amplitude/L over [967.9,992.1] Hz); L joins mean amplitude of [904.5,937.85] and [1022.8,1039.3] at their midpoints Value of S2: 0.07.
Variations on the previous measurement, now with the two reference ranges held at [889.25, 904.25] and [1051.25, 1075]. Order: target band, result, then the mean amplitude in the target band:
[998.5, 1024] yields 0.16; 8.25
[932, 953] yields -0.21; 9.89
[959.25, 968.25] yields -0.08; 9.27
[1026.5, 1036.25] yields -0.02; 10.2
